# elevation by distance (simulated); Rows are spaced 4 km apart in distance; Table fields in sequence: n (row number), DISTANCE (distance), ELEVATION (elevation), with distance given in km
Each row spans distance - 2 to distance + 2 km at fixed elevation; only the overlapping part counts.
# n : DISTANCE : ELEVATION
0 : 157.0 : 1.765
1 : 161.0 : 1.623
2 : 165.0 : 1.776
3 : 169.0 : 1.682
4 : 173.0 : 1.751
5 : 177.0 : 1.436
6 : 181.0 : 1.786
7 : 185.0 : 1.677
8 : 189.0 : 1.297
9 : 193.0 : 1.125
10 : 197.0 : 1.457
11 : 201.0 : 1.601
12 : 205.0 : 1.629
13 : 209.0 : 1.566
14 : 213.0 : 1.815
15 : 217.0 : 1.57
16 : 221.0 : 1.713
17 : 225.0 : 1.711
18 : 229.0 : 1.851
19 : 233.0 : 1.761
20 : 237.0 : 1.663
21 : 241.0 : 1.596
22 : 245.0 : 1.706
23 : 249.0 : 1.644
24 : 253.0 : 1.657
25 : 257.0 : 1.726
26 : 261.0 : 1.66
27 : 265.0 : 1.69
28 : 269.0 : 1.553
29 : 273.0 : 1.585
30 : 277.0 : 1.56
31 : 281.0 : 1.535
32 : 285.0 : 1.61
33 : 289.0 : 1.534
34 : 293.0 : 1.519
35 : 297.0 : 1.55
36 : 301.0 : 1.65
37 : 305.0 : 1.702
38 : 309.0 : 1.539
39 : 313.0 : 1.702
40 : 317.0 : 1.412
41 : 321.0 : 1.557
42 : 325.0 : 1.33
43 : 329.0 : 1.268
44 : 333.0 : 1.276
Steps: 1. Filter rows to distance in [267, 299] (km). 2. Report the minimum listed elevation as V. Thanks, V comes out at 1.519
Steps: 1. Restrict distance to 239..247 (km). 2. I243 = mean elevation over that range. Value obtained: 1.65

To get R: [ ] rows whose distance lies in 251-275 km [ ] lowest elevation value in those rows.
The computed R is 1.553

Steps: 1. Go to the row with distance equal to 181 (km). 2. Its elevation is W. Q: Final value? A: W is 1.786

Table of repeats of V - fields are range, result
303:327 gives 1.33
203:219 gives 1.566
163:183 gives 1.436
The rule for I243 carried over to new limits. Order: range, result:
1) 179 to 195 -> 1.47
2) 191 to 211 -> 1.48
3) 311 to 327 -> 1.5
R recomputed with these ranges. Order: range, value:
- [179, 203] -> 1.125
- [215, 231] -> 1.57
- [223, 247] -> 1.596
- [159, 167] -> 1.623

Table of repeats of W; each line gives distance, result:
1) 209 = 1.566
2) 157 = 1.765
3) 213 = 1.815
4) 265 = 1.69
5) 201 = 1.601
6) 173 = 1.751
